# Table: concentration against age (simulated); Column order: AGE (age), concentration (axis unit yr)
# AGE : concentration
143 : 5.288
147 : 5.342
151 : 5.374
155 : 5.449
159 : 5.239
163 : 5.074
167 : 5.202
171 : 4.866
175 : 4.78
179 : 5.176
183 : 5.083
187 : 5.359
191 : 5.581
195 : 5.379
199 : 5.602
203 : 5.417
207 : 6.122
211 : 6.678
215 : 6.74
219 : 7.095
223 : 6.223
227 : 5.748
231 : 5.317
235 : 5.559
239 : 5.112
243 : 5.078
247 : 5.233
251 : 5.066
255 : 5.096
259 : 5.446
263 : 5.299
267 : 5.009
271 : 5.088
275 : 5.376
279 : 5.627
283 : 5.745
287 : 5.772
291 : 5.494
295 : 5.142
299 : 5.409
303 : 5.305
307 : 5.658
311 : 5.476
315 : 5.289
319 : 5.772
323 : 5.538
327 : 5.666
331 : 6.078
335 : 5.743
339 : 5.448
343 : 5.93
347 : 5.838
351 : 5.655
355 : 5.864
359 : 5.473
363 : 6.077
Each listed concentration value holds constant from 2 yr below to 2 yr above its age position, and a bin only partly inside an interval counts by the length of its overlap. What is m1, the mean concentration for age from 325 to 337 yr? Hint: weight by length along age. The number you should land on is 5.83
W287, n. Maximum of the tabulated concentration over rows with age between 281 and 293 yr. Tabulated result 5.772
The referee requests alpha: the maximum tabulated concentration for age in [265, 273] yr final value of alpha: 5.088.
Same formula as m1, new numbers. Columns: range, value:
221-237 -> 5.71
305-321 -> 5.55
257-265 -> 5.37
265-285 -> 5.37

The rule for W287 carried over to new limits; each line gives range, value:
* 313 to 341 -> 6.078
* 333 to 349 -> 5.93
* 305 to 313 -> 5.658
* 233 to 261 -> 5.559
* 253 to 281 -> 5.627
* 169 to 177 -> 4.866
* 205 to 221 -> 7.095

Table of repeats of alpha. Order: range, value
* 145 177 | 5.449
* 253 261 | 5.446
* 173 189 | 5.359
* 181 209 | 6.122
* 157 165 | 5.239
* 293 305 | 5.409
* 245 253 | 5.233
